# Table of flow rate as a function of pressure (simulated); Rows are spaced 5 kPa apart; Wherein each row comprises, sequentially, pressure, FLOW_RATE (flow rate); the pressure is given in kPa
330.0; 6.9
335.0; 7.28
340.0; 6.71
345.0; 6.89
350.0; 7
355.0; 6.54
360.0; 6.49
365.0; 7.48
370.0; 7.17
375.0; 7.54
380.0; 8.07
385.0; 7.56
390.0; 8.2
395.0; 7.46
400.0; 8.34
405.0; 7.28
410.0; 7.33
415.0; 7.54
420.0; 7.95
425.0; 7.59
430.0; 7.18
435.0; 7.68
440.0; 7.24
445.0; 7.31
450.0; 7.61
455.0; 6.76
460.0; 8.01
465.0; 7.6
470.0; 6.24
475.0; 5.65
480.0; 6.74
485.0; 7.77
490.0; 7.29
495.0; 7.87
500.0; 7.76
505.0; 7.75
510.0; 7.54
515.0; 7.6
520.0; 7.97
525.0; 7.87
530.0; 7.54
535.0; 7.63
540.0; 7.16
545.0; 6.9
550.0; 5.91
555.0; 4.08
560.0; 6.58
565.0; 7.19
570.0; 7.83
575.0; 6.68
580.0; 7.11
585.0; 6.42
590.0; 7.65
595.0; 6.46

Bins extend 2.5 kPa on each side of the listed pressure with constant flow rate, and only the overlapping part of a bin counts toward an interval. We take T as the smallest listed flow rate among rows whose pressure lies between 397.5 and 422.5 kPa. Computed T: 7.28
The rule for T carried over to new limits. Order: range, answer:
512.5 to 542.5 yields 7.16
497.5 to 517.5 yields 7.54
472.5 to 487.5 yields 5.65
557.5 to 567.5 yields 6.58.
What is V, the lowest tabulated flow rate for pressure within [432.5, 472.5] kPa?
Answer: 6.24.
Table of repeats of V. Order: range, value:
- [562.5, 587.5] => 6.42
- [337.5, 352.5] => 6.71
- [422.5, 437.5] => 7.18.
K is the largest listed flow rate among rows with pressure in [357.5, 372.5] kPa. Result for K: 7.48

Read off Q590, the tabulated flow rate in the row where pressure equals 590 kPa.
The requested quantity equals 7.65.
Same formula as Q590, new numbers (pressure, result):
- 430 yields 7.18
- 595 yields 6.46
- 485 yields 7.77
